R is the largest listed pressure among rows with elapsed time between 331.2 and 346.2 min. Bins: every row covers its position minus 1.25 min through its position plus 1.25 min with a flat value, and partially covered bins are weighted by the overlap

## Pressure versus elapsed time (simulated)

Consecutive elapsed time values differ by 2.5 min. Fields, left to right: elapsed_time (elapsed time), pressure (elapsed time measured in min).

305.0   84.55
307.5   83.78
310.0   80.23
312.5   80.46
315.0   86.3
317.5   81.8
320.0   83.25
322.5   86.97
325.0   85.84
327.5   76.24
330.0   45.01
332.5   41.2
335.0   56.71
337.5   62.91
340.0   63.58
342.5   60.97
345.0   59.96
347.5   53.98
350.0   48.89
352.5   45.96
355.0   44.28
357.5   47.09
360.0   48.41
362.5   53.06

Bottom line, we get 63.58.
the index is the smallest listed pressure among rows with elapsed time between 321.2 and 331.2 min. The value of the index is 45.01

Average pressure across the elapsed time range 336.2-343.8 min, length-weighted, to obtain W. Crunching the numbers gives 62.4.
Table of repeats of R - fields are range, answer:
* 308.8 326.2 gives 86.97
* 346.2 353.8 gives 53.98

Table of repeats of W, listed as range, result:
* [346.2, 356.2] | 48.4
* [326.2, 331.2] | 61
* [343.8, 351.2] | 54.3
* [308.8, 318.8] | 82.2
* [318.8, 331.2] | 75.6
